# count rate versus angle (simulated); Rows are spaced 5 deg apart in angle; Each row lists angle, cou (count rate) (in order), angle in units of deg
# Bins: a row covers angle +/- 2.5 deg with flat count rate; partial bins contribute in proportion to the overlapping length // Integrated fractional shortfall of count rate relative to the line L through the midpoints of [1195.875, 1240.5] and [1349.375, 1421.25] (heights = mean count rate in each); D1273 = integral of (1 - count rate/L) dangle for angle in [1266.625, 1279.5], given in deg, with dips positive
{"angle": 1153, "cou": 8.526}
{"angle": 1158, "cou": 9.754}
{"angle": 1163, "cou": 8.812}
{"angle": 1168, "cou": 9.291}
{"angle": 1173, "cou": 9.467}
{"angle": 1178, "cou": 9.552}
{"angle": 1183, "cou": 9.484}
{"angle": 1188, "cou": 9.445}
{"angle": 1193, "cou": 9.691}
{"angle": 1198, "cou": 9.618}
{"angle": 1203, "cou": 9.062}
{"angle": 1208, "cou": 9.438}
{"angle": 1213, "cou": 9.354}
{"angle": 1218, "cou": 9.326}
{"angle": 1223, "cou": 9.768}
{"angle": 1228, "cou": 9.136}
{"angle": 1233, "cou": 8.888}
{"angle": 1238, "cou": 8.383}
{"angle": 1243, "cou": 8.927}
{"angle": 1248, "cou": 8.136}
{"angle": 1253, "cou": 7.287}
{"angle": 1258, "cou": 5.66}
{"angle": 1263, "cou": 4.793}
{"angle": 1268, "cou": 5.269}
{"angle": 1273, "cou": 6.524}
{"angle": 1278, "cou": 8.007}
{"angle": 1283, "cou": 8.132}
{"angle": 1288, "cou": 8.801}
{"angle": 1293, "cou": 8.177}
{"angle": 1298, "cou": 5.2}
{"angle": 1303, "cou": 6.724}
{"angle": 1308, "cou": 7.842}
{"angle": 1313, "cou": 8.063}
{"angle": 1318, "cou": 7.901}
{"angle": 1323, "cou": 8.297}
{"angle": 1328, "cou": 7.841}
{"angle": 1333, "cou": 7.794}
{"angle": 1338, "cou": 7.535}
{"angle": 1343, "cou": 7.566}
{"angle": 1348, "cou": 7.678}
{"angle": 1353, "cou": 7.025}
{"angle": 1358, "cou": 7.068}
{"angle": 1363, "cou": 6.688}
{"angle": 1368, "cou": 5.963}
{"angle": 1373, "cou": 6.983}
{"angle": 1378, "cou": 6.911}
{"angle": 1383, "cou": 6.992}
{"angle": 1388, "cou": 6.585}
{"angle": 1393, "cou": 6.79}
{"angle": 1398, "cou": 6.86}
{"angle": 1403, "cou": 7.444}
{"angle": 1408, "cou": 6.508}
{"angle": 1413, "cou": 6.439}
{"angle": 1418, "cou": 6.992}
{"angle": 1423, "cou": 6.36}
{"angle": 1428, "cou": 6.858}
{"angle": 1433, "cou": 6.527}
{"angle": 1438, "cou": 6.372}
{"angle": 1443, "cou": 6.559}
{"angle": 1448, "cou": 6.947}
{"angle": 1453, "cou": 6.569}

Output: 2.77 deg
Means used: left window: 9.22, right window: 6.81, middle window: 6.61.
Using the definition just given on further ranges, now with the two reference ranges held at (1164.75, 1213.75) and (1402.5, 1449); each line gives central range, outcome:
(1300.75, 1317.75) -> 0.9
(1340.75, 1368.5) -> 1.6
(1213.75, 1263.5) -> 3.8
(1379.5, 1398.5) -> 0.8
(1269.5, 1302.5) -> 3.7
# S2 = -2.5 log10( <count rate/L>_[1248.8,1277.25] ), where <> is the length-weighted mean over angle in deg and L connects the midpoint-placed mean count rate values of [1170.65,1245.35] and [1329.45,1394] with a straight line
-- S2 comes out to 0.35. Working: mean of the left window 9.3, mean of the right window 7.06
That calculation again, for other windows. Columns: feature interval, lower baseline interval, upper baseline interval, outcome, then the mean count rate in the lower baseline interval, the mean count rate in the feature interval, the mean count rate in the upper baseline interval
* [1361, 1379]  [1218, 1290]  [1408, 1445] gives 0.06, 7.74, 6.61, 6.58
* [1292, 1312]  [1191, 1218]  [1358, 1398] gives 0.14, 9.42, 6.98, 6.73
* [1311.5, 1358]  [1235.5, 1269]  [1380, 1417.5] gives -0.12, 7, 7.7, 6.81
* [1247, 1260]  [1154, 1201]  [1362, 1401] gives 0.21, 9.42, 6.95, 6.73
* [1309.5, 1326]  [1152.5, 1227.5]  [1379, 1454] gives -0.02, 9.39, 8.06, 6.73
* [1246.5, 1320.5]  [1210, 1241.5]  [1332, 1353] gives 0.18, 9.14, 7.09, 7.56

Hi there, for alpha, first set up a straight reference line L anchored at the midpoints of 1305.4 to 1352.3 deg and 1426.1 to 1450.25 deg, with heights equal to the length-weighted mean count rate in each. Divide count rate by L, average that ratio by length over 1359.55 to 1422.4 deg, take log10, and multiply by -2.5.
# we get 0.06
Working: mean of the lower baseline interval 7.8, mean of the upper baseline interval 6.64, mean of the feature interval 6.76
